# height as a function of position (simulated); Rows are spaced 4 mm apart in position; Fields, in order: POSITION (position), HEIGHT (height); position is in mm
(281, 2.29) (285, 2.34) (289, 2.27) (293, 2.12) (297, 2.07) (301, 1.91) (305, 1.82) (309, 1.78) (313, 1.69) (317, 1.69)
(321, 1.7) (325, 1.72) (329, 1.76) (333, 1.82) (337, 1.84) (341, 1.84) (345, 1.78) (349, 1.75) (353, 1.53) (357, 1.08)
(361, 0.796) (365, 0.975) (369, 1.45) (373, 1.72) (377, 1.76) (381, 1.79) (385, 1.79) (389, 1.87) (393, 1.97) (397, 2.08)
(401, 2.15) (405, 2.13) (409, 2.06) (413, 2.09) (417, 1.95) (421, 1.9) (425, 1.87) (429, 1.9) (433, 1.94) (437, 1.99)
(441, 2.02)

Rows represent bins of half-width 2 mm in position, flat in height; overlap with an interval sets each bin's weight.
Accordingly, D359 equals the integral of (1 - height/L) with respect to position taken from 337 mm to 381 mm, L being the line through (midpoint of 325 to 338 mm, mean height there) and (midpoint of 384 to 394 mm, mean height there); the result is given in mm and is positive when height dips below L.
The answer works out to 8.0 mm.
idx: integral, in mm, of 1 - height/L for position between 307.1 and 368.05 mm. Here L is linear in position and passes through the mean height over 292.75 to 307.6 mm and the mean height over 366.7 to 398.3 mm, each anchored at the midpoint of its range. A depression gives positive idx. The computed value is 9.8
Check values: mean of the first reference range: 1.96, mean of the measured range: 1.58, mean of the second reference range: 1.79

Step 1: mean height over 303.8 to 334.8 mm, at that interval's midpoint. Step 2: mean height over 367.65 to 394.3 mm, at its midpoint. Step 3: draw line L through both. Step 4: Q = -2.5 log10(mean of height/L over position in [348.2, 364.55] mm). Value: 0.39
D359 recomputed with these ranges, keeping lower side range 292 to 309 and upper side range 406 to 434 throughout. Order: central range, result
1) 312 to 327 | 1.9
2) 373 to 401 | 1.1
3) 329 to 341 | 0.8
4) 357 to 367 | 5.3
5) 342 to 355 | 1.7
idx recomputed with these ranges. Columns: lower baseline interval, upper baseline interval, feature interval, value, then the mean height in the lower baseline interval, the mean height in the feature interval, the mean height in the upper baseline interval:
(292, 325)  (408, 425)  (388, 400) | -0.29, 1.83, 2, 1.98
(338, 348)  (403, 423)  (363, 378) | 3.47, 1.81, 1.46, 2.03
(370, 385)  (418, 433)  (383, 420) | -3.78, 1.74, 2.01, 1.9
